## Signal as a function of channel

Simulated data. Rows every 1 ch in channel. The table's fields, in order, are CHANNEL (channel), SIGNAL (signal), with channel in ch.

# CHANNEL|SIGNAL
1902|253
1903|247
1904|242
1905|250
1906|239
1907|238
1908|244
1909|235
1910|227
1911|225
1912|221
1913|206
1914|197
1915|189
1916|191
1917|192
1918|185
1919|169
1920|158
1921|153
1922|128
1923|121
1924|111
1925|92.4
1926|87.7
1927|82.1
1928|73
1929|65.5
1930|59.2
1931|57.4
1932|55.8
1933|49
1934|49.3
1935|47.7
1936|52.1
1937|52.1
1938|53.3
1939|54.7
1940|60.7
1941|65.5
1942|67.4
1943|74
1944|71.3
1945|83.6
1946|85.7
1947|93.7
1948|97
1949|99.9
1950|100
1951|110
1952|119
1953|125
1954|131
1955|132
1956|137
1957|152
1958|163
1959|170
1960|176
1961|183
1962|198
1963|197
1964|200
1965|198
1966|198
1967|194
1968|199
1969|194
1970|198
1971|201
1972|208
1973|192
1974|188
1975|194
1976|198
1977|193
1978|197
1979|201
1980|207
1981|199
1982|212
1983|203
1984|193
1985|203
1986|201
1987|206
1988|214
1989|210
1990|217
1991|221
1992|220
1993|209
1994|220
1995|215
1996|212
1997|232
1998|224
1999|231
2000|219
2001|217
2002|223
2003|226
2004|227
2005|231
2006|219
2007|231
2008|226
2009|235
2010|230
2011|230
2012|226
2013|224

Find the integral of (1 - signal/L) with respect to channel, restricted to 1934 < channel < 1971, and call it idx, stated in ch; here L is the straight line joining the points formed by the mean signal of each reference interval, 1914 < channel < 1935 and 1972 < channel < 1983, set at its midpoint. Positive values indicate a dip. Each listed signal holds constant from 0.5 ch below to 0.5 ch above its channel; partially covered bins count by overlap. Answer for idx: 8.7 ch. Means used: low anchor 114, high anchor 199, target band 126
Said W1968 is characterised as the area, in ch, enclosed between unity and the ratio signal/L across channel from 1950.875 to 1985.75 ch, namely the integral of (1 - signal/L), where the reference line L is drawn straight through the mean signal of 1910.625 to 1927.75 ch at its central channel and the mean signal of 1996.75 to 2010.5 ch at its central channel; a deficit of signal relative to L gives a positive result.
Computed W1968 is 2.74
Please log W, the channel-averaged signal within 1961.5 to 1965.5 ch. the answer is 198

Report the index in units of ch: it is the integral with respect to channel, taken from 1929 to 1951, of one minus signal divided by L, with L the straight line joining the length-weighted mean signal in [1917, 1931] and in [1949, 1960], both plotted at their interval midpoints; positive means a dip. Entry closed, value 9.95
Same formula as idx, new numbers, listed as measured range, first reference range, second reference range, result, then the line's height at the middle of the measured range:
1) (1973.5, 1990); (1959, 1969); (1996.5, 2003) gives 0.5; 208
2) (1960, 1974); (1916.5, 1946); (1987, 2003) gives -3.0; 162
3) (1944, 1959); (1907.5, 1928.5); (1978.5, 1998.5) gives 5.7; 187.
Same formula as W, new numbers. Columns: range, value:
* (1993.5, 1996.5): 216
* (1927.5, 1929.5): 69.2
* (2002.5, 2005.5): 228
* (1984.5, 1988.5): 206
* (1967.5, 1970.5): 197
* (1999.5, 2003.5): 221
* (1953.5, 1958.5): 143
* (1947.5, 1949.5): 98.5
